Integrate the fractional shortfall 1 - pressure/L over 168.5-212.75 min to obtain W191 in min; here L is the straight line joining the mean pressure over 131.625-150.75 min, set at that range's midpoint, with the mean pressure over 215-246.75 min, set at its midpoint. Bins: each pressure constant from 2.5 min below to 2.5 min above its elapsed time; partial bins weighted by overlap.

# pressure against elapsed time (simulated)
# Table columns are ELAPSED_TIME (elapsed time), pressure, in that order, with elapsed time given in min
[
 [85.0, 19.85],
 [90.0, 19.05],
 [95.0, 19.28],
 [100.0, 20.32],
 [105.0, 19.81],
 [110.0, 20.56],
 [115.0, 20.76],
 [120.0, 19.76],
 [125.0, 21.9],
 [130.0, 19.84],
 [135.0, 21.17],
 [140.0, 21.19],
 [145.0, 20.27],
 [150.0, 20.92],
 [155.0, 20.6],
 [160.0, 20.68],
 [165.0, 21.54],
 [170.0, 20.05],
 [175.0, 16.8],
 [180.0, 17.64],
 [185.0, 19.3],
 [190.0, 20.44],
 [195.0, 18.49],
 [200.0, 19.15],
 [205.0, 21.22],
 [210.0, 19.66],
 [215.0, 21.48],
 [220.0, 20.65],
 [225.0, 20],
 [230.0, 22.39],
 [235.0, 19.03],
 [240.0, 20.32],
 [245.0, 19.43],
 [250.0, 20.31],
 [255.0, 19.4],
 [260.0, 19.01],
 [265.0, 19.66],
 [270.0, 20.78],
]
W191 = 3.04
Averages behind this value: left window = 20.8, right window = 20.4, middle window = 19.2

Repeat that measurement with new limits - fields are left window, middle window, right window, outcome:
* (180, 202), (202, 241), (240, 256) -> -2.1 min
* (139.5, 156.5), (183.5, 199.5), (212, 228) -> 1.0 min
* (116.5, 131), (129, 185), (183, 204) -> 0.1 min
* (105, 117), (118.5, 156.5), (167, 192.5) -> -1.7 min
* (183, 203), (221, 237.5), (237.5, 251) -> -0.6 min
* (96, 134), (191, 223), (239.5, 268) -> -0.3 min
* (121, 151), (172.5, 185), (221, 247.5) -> 1.8 min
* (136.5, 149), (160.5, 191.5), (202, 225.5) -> 2.0 min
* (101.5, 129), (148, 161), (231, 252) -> -0.3 min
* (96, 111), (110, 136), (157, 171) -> -0.4 min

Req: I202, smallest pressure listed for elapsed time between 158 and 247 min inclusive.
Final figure 16.8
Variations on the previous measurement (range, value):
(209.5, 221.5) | 19.66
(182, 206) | 18.49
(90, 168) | 19.05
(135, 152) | 20.27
